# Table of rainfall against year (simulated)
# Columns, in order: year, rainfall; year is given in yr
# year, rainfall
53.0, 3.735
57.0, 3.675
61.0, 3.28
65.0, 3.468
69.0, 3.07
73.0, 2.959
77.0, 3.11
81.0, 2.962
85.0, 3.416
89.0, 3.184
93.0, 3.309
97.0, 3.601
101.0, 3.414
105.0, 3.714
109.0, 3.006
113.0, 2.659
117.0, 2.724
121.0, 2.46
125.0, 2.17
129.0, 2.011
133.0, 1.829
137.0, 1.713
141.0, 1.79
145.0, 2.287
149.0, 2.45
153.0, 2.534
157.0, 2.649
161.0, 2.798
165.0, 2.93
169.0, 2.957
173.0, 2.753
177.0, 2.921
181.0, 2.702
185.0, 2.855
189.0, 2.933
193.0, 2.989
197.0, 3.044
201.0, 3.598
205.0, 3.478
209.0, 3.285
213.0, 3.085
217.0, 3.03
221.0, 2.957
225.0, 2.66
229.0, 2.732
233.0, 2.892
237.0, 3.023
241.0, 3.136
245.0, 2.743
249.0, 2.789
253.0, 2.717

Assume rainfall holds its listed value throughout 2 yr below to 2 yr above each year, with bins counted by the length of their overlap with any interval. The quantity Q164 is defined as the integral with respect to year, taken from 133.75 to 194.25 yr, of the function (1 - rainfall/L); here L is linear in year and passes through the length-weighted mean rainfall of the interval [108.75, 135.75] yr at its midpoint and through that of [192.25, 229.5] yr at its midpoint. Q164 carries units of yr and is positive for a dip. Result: 2.7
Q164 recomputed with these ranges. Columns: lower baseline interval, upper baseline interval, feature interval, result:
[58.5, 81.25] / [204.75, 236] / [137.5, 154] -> 4.7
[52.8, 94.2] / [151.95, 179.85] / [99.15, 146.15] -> 8.5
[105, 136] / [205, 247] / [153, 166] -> -0.4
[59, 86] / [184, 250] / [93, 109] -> -1.7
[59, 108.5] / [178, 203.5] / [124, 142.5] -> 7.4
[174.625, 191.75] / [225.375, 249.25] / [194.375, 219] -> -3.3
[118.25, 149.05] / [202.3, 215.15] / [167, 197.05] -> -0.3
